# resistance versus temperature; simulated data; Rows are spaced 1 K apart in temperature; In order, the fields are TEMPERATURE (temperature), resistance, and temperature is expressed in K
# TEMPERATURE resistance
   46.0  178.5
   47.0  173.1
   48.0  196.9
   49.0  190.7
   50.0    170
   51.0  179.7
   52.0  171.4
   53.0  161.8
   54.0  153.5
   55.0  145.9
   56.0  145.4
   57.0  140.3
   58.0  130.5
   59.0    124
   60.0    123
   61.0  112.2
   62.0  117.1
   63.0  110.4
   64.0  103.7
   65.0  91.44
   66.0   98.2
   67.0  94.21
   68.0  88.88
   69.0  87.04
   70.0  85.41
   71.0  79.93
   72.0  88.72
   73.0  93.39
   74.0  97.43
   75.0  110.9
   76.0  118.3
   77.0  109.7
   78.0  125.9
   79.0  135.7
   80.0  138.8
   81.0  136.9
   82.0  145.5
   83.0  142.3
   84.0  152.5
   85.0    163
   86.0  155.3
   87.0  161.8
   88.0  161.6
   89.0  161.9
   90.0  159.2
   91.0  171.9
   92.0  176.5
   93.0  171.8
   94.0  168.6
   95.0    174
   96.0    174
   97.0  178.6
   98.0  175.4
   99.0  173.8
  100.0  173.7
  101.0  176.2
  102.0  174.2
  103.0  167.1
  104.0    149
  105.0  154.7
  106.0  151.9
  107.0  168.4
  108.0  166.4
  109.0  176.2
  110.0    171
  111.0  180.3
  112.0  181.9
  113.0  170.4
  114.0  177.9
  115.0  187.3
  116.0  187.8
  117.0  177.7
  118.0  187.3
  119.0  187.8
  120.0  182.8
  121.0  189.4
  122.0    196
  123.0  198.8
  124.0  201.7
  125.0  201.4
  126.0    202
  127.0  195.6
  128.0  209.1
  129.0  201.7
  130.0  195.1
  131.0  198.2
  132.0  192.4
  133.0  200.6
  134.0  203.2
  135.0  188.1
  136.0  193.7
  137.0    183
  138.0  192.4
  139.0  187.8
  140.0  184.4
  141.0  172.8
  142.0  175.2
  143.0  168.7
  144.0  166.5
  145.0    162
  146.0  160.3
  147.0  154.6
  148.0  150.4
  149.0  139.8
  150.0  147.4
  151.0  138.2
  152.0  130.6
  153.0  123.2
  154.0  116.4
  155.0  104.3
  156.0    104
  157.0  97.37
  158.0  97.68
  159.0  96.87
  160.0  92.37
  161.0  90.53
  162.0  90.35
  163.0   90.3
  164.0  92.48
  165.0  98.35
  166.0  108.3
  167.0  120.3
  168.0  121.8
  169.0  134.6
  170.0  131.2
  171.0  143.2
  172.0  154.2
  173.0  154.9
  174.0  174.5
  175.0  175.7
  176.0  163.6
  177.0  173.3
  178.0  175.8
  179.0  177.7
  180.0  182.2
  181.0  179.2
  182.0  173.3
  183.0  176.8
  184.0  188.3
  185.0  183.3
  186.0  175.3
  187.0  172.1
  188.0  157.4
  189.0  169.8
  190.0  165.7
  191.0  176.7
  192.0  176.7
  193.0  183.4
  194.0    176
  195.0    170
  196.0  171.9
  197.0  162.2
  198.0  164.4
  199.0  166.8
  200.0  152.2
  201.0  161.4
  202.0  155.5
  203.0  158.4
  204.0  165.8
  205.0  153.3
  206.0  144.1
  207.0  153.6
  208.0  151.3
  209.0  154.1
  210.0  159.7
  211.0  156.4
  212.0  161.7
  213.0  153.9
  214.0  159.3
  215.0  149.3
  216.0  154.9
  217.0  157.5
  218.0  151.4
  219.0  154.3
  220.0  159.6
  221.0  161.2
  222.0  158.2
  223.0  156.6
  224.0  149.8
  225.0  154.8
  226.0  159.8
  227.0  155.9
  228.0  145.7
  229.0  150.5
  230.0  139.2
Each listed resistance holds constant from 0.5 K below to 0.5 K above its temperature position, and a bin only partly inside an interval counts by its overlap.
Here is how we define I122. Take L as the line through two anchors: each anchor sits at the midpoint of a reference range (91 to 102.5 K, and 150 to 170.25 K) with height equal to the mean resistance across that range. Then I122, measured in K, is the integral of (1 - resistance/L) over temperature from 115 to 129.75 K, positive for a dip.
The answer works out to -4.6 K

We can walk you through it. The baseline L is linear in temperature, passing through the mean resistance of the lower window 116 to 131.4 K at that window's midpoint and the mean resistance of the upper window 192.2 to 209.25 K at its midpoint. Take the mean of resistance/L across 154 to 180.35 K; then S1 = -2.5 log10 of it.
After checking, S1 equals 0.340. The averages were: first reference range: 195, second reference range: 162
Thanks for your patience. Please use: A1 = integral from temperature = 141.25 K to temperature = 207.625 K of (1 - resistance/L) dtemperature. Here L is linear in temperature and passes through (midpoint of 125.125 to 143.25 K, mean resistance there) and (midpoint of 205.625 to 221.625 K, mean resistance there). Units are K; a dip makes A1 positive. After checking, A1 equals 9.0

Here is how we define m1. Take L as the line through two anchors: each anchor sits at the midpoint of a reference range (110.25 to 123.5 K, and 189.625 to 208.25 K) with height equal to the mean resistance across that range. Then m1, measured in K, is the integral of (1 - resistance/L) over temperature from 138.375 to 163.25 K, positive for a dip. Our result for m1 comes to 5.9 K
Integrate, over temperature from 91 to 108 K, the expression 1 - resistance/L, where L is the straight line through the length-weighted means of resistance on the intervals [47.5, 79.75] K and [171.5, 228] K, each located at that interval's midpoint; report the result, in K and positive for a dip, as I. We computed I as -4.3 K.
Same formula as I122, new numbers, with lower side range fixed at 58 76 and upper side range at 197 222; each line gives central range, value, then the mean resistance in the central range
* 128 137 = -4.93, 197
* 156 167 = 3.28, 97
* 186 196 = -1.50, 172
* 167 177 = -0.53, 150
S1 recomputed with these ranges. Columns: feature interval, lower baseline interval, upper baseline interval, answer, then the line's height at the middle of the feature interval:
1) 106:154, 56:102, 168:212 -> -0.20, 149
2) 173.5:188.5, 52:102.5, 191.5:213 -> -0.12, 157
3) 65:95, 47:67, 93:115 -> 0.20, 155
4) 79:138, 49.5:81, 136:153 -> -0.22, 144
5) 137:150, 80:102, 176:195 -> 0.02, 170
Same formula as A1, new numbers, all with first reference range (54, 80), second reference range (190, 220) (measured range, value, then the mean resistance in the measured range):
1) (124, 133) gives -4.5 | 200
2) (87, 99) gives -4.9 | 170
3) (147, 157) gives 1.0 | 128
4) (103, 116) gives -4.4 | 170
